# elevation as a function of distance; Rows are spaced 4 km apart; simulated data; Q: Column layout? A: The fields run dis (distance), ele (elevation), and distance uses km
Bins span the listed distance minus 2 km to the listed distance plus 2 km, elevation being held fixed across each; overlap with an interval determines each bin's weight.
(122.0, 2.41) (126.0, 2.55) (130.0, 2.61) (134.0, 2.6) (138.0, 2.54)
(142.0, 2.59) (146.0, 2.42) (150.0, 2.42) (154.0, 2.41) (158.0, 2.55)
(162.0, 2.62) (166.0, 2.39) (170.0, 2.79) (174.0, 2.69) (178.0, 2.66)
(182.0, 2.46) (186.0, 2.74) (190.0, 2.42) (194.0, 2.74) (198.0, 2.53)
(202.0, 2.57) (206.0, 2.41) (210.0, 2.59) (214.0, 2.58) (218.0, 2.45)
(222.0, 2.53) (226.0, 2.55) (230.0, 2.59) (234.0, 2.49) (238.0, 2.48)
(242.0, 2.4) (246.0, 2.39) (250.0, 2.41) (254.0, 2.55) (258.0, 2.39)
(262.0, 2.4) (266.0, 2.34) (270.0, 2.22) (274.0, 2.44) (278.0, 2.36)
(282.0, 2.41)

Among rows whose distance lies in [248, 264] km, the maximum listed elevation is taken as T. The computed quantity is 2.55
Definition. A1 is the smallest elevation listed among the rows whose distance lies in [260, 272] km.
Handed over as 2.22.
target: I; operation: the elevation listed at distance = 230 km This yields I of 2.59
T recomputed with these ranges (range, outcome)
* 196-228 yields 2.59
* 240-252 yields 2.41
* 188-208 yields 2.74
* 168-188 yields 2.79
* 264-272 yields 2.34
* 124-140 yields 2.61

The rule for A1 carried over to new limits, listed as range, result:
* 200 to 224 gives 2.41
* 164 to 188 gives 2.39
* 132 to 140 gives 2.54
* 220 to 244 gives 2.4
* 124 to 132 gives 2.55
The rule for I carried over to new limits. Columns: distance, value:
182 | 2.46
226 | 2.55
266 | 2.34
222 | 2.53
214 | 2.58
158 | 2.55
